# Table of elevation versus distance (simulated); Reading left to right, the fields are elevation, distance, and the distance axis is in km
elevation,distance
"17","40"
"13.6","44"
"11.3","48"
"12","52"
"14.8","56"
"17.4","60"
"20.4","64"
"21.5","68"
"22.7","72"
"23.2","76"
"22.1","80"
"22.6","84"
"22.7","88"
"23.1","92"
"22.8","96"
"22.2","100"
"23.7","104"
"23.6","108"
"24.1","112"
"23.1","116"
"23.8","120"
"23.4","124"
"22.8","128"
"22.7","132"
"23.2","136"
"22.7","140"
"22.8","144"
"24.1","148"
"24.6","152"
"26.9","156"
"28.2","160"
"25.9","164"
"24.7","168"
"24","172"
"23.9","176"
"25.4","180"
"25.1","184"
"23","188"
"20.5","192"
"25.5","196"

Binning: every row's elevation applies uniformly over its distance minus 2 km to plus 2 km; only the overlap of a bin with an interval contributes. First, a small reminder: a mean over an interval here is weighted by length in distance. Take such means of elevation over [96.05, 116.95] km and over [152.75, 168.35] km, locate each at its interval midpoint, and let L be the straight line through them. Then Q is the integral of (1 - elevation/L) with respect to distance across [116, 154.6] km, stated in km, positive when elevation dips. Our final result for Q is 2.5 km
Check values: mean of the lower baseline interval 23.3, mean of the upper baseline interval 26.5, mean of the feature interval 23.4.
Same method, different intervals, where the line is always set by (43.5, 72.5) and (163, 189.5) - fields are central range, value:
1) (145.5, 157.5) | -1.1 km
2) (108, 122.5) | -2.3 km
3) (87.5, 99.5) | -2.4 km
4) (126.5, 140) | -0.8 km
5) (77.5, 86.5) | -2.1 km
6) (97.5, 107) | -1.7 km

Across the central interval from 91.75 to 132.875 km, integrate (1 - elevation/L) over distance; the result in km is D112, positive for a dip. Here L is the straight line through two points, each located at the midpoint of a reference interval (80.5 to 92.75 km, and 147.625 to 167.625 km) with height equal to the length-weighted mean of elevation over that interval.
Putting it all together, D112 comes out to 1.1 km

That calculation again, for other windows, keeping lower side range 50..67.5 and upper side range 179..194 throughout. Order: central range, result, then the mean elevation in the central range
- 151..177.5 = -4.0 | 25.5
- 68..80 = -3.5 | 22.6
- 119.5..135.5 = -2.3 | 23.1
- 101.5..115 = -3.1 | 23.7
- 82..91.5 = -2.4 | 22.7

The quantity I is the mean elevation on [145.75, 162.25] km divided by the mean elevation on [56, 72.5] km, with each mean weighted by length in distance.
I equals 1.32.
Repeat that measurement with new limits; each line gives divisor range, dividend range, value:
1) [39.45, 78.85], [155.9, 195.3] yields 1.41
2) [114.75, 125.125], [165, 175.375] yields 1.04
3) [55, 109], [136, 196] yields 1.12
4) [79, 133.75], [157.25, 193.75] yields 1.07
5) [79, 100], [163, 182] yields 1.09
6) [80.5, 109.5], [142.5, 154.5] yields 1.05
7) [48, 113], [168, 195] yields 1.14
